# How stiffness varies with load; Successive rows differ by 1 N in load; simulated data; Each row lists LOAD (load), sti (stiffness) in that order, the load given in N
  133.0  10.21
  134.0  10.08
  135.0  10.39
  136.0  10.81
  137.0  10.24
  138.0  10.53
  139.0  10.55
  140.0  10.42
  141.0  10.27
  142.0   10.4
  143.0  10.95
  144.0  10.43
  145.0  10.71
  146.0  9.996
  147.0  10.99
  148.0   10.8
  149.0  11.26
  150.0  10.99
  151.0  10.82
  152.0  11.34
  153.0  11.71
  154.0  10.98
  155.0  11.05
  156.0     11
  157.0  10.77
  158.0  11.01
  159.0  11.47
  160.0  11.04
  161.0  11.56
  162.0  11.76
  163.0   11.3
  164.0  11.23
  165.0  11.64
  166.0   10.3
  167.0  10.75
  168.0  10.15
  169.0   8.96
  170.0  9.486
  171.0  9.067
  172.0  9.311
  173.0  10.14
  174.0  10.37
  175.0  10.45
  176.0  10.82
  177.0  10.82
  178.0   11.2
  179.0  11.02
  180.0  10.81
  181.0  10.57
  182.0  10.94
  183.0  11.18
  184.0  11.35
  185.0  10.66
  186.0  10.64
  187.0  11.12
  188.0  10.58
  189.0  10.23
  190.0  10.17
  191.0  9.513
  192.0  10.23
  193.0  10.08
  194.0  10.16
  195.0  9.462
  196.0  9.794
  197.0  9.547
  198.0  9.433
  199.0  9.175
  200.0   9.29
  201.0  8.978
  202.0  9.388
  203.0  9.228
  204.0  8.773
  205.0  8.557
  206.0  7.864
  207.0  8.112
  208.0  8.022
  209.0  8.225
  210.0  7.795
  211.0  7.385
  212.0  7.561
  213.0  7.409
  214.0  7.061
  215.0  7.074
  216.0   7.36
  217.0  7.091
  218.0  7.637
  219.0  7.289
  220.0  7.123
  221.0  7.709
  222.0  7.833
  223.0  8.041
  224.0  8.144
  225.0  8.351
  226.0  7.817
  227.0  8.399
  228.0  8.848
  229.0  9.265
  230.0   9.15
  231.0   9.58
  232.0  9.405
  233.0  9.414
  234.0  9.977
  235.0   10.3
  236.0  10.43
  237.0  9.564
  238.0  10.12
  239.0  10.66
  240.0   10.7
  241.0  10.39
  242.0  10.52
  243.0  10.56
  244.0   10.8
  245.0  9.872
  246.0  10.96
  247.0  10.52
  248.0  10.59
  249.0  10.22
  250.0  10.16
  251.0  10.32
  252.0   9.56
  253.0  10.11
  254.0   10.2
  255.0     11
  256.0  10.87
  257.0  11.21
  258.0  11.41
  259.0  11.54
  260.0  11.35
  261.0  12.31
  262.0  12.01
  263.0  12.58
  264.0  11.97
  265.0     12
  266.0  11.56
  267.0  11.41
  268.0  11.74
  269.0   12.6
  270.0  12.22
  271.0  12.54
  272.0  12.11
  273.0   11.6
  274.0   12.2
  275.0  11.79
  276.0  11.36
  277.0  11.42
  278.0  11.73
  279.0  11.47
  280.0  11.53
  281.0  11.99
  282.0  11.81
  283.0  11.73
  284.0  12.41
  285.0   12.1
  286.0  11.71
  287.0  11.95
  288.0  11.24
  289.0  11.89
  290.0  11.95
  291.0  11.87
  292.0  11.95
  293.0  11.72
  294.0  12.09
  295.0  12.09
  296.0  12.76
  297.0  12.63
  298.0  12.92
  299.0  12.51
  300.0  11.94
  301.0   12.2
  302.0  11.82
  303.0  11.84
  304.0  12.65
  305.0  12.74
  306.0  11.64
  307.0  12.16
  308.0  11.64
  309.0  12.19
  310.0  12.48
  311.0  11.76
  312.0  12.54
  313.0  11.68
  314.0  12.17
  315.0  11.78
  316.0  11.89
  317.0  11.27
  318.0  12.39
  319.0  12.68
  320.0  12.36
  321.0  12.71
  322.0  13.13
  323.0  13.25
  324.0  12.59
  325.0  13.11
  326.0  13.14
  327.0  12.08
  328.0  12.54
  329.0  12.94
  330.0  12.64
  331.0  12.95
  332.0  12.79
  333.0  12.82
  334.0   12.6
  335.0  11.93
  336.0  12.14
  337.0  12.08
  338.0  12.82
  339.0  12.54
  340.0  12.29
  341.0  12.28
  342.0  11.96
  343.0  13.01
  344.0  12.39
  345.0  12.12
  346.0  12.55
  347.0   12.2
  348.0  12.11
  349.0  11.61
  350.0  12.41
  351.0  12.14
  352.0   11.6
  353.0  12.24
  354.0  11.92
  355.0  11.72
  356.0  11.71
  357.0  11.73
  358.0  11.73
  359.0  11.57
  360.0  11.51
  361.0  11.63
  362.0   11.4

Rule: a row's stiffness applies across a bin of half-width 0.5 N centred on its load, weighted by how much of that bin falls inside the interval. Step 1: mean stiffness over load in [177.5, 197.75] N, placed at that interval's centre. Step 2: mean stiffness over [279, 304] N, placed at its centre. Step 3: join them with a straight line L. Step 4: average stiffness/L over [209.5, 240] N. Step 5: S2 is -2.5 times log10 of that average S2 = 0.28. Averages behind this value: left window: 10.5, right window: 12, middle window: 8.5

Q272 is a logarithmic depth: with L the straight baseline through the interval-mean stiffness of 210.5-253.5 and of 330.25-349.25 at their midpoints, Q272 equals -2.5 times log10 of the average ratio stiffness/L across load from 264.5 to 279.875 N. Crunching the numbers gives -0.15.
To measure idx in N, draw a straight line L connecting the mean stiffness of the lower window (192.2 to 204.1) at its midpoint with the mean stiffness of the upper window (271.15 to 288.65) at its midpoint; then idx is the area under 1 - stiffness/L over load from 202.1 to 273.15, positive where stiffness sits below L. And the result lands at 6.13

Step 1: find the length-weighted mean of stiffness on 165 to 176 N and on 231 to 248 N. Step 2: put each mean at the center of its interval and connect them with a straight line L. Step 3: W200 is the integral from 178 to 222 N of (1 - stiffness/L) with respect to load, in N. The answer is 4.3 N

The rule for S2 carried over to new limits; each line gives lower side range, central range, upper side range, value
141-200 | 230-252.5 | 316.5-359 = 0.11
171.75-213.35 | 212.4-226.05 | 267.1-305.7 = 0.34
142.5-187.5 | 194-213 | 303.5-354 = 0.27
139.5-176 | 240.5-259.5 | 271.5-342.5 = 0.10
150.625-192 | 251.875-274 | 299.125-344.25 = 0.01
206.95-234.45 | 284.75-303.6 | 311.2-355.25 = -0.11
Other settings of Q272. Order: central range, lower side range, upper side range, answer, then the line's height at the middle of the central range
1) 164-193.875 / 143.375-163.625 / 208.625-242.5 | -0.03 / 10.2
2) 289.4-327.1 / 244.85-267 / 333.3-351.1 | -0.04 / 11.8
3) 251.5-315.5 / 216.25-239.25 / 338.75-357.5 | -0.15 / 10.3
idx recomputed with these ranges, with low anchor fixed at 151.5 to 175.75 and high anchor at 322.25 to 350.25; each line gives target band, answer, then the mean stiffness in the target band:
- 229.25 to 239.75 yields 1.4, 9.87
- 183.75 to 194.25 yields 0.5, 10.4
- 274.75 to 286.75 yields 0.2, 11.8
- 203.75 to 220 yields 5.1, 7.67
